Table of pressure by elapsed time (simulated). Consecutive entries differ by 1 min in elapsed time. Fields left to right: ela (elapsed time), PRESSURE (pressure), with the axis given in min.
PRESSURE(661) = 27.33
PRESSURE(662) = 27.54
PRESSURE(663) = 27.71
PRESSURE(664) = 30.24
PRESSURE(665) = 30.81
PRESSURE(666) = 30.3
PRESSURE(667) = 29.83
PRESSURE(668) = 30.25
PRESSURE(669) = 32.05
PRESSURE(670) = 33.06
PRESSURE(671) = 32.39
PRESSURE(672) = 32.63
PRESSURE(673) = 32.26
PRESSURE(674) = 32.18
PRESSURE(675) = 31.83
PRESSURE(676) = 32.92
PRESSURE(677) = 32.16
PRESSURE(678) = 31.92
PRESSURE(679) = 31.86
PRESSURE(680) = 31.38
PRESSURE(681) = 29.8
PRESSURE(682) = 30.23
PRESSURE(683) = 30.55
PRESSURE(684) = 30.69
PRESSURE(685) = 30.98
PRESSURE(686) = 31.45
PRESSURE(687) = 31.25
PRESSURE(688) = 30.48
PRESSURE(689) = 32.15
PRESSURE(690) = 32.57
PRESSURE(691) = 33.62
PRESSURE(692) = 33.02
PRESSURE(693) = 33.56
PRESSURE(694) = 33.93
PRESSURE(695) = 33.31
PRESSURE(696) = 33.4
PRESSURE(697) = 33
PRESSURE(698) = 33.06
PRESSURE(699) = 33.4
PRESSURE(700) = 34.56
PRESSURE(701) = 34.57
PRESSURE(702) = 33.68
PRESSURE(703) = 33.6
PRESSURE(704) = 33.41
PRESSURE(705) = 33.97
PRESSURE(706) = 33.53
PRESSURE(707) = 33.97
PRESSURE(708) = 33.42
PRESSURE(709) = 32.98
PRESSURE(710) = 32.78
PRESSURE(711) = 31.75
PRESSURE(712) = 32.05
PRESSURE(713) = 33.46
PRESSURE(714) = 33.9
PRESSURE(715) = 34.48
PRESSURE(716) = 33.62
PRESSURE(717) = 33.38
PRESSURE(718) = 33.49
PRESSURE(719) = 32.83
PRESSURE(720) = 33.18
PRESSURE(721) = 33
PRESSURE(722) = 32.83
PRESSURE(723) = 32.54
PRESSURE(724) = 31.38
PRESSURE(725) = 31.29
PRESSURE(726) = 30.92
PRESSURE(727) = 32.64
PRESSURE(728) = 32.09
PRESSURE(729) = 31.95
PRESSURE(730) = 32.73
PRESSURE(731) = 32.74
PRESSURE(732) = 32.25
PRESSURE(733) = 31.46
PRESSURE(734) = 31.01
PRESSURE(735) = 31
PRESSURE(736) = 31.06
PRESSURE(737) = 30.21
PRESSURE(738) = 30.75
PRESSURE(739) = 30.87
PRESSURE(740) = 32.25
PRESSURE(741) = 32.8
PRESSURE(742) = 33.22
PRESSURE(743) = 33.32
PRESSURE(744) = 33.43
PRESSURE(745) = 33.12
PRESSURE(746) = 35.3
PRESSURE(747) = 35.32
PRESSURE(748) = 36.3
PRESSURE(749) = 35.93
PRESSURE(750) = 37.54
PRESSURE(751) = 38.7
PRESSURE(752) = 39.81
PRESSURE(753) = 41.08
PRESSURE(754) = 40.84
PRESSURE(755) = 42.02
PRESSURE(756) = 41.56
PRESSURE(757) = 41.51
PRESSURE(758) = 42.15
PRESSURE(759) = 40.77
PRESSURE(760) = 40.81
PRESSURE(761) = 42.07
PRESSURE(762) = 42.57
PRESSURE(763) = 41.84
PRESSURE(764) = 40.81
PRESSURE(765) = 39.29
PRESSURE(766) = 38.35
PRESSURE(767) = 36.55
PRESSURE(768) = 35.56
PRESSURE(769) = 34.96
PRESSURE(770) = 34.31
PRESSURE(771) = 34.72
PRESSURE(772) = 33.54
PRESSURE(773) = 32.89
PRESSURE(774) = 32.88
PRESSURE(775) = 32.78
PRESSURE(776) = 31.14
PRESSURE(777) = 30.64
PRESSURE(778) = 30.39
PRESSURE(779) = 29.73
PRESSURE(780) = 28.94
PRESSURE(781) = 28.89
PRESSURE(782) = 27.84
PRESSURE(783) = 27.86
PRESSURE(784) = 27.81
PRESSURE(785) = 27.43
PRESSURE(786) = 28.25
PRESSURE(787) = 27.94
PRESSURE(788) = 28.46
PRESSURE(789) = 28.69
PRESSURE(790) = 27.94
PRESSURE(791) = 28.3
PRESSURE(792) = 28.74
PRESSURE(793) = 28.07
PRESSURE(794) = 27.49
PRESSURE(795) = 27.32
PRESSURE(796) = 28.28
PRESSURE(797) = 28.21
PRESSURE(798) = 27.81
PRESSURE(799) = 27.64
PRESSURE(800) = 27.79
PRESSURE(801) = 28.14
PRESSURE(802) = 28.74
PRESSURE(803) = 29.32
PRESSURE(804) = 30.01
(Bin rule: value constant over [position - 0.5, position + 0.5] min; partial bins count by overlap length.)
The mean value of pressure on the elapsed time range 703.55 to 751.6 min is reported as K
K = 33.1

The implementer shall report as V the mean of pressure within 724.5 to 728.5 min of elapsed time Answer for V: 31.7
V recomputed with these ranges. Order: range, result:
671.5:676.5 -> 32.4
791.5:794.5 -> 28.1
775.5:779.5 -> 30.5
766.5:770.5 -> 35.3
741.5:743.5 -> 33.3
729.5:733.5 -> 32.3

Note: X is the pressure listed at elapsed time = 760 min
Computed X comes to 40.81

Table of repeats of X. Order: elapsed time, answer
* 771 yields 34.72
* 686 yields 31.45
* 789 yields 28.69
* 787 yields 27.94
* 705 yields 33.97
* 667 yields 29.83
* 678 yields 31.92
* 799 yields 27.64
